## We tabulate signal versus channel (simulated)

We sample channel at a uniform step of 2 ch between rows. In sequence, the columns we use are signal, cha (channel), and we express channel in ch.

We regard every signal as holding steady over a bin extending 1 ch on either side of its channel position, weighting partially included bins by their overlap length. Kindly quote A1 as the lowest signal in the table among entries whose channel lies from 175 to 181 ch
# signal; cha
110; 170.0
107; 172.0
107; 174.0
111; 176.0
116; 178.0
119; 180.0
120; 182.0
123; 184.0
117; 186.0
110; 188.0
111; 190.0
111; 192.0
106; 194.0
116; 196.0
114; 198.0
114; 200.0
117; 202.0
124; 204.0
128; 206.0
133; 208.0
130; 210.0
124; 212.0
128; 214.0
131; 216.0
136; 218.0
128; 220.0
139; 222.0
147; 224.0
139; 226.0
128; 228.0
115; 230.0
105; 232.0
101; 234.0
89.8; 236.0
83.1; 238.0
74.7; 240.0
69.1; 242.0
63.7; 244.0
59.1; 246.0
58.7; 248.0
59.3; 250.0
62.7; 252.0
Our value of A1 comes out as 111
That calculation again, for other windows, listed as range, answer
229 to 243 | 69.1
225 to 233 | 105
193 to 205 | 106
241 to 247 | 59.1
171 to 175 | 107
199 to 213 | 114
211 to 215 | 124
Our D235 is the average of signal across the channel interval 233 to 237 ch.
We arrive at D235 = 95.4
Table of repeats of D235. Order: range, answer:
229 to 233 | 110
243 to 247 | 61.4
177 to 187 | 119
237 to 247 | 69.9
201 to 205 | 120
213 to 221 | 131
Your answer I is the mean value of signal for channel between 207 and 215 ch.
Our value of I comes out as 129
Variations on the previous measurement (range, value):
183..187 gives 120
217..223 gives 134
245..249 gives 58.9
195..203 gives 115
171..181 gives 112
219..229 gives 136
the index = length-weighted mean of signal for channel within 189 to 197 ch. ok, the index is 111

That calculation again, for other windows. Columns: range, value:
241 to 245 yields 66.4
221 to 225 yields 143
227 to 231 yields 122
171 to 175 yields 107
